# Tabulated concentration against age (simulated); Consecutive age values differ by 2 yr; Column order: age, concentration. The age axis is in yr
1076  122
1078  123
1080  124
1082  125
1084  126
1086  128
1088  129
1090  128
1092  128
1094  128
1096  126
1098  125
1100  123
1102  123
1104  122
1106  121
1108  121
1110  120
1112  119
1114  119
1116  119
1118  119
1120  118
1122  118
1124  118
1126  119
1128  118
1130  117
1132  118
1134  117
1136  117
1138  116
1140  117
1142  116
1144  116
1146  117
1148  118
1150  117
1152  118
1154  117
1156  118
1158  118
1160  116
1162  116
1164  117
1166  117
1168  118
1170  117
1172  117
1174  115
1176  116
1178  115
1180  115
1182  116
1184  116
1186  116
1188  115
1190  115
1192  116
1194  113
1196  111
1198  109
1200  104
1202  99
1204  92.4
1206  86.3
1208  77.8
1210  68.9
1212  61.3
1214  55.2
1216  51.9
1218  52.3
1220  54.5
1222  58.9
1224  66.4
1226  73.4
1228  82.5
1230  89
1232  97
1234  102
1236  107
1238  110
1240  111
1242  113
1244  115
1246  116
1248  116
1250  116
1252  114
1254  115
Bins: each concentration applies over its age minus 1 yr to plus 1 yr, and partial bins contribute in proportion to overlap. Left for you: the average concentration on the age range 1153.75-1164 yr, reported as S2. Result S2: 117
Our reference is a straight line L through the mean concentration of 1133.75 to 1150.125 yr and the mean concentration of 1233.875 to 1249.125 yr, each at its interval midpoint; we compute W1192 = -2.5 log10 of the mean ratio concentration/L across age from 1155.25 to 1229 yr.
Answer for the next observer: 0.169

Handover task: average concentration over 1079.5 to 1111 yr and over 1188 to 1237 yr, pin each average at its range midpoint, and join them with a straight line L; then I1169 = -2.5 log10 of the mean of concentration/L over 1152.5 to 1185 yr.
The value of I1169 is -0.163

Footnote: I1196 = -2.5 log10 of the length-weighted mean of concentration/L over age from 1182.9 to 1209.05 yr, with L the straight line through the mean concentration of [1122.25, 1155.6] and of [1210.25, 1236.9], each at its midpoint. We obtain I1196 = -0.20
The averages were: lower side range 117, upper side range 72.9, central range 105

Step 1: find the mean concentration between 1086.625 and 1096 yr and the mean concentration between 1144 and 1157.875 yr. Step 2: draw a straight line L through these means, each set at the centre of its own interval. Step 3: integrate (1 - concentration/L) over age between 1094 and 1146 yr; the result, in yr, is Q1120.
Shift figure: 1.5 yr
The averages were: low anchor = 128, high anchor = 117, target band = 119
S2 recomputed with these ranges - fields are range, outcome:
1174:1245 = 94.6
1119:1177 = 117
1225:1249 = 103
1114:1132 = 118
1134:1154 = 117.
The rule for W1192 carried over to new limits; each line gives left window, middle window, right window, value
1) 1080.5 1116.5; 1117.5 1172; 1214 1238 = -0.11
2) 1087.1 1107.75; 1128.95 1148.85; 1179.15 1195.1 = 0.03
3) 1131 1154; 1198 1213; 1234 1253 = 0.31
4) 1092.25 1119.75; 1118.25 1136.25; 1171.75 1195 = 0.02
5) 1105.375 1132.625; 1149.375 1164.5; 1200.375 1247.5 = -0.10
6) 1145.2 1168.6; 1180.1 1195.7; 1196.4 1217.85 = -0.22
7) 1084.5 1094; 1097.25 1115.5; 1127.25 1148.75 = 0.03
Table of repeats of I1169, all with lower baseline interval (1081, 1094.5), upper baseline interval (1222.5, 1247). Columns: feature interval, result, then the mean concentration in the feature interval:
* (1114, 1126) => 0.02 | 118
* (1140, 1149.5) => -0.01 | 117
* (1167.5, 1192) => -0.07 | 116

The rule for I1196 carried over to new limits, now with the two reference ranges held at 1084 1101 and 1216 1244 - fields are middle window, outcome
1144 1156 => -0.074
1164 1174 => -0.128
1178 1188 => -0.160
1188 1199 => -0.169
